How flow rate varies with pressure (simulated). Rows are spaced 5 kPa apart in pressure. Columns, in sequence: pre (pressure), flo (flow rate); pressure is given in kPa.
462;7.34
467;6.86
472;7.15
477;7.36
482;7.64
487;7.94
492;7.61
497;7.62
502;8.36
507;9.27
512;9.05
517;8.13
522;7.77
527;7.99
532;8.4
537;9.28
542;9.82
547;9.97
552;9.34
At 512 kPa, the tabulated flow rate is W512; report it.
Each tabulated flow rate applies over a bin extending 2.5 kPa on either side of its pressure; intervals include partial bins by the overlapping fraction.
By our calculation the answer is 9.05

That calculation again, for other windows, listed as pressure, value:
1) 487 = 7.94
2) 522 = 7.77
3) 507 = 9.27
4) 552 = 9.34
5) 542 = 9.82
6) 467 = 6.86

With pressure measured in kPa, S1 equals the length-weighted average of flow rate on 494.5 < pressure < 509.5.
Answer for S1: 8.42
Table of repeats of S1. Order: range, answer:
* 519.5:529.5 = 7.88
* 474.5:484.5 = 7.5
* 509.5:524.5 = 8.32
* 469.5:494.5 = 7.54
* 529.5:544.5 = 9.17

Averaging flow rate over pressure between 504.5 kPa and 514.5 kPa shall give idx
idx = 9.16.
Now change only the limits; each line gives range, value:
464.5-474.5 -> 7.01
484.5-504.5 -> 7.88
